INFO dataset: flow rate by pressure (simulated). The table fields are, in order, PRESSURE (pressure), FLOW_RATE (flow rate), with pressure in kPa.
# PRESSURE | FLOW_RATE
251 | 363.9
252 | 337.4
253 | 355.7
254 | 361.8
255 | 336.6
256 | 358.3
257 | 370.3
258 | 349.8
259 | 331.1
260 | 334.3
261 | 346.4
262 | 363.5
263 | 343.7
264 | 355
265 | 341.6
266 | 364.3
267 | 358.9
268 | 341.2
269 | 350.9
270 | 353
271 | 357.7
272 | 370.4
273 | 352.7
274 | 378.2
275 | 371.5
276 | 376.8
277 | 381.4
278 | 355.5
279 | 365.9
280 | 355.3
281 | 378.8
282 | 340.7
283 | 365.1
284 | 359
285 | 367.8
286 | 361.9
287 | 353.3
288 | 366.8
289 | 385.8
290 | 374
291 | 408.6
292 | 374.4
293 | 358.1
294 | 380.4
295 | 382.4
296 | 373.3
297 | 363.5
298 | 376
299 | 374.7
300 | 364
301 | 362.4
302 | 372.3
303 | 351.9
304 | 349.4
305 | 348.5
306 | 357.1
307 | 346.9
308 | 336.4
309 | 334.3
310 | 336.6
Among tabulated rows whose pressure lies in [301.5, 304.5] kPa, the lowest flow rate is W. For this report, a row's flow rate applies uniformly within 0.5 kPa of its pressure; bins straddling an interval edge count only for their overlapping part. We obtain 349.4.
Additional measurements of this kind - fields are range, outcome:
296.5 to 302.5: 362.4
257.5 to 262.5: 331.1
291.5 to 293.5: 358.1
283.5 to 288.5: 353.3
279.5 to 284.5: 340.7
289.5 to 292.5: 374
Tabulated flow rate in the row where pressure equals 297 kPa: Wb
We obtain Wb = 363.5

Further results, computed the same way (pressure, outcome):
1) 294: 380.4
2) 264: 355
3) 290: 374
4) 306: 357.1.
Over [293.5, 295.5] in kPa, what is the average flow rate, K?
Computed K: 381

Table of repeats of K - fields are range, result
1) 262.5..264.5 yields 349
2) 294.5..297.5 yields 373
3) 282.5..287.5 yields 361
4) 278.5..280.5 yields 361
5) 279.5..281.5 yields 367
